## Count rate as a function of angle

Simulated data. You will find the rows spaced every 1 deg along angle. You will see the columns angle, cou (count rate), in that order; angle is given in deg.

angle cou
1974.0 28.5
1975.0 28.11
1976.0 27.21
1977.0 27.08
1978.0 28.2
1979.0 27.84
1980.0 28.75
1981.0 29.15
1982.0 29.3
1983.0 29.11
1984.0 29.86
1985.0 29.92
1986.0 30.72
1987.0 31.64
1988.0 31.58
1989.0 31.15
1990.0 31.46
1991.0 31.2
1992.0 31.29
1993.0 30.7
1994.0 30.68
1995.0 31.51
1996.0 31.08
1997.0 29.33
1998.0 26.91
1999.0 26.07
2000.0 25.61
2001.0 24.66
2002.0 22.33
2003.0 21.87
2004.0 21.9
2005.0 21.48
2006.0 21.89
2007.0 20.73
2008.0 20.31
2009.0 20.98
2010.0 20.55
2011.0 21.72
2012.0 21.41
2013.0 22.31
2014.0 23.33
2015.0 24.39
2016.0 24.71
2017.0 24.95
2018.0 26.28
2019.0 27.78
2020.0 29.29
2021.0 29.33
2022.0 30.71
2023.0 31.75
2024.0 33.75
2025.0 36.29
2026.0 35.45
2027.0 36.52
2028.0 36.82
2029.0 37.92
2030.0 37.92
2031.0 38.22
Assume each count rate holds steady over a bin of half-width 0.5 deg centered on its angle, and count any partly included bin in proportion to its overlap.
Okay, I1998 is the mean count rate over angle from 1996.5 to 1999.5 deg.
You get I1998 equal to 27.4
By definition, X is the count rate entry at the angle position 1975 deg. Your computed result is 28.11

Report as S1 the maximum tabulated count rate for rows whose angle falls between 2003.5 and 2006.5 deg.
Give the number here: 21.9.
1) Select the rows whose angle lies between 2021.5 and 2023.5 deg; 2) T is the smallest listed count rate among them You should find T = 30.71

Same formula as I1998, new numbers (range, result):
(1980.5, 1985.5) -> 29.5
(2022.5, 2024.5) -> 32.8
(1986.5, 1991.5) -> 31.4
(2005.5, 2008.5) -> 21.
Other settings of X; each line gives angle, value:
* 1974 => 28.5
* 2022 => 30.71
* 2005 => 21.48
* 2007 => 20.73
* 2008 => 20.31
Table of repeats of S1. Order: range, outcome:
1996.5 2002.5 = 29.33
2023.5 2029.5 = 37.92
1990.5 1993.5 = 31.29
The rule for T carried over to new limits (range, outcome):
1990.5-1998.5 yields 26.91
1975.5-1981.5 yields 27.08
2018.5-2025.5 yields 27.78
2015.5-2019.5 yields 24.71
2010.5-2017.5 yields 21.41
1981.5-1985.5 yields 29.11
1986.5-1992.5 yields 31.15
